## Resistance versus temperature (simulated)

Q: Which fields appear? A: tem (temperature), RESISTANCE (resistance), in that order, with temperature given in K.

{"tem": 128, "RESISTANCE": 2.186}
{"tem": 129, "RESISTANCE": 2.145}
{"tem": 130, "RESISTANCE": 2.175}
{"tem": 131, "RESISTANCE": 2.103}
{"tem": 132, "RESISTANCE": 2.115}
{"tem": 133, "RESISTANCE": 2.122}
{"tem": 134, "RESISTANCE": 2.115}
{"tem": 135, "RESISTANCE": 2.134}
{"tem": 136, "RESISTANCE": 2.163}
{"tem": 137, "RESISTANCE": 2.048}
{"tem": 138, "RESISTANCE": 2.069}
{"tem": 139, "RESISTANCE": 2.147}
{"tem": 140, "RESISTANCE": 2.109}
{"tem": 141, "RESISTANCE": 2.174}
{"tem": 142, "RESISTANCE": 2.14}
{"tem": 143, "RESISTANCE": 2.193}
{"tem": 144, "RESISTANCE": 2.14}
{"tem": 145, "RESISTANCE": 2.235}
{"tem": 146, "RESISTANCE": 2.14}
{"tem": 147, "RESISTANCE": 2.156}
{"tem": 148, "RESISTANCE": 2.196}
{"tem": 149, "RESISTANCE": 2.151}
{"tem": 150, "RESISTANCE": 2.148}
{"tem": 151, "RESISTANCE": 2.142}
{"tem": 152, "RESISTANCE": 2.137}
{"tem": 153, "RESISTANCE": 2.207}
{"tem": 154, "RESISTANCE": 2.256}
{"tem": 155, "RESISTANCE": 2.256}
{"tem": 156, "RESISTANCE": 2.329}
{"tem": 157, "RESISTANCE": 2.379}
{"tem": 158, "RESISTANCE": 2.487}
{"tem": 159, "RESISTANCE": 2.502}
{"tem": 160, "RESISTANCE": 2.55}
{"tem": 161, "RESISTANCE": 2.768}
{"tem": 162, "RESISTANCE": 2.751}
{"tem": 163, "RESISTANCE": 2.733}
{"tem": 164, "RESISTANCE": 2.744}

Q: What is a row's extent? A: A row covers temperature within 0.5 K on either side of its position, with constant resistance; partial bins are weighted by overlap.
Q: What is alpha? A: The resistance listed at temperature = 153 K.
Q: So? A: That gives 2.207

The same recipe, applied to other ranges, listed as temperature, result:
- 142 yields 2.14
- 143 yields 2.193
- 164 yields 2.744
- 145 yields 2.235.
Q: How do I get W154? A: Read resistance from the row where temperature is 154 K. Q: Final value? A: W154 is 2.256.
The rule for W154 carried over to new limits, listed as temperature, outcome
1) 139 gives 2.147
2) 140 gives 2.109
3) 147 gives 2.156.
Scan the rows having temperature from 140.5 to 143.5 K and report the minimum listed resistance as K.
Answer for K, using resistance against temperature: 2.14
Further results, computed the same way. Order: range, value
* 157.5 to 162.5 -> 2.487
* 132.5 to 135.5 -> 2.115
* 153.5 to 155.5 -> 2.256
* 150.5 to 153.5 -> 2.137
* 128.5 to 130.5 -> 2.145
